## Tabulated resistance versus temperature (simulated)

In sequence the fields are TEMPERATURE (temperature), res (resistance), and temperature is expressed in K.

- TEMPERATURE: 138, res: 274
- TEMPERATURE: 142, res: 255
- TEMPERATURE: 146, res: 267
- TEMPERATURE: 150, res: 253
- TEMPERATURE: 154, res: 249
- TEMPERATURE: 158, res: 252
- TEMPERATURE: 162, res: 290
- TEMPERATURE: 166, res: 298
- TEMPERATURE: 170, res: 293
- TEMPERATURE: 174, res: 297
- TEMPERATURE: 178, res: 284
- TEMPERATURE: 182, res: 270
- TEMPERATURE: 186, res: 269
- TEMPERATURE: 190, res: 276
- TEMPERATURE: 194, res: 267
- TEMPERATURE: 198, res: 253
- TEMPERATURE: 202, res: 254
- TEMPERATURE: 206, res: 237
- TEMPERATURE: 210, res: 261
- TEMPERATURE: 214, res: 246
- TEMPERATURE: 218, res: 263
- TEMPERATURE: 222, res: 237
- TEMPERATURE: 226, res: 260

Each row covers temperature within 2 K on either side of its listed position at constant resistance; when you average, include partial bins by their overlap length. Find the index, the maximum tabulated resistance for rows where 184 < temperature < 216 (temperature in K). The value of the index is 276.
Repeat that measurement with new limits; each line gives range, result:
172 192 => 297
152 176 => 298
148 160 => 253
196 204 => 254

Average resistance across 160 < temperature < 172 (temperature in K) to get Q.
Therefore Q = 294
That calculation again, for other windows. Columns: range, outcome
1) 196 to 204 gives 254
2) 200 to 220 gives 252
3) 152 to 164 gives 264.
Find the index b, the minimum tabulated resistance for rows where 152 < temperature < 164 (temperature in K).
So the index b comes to 249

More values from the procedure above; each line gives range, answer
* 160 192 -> 269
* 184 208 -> 237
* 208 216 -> 246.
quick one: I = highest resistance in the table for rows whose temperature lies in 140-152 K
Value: 267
